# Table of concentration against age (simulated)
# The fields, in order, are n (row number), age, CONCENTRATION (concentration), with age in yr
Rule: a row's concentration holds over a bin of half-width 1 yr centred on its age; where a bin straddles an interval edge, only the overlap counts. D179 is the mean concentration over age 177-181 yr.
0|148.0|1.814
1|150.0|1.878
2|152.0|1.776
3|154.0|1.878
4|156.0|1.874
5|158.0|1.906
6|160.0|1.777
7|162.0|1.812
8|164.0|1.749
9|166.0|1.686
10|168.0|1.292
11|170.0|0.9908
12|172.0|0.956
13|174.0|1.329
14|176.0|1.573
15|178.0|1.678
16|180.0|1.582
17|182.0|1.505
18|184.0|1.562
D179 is 1.63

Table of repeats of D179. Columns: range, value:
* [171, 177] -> 1.29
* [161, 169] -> 1.63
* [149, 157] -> 1.85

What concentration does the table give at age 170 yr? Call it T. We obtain 0.9908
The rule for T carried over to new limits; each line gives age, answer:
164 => 1.749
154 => 1.878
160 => 1.777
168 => 1.292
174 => 1.329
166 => 1.686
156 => 1.874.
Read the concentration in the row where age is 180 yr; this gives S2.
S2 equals 1.582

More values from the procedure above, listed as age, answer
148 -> 1.814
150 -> 1.878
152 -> 1.776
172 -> 0.956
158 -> 1.906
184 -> 1.562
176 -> 1.573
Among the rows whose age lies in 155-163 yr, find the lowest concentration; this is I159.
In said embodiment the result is 1.777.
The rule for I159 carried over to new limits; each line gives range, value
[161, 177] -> 0.956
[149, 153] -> 1.776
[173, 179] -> 1.329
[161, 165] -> 1.749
